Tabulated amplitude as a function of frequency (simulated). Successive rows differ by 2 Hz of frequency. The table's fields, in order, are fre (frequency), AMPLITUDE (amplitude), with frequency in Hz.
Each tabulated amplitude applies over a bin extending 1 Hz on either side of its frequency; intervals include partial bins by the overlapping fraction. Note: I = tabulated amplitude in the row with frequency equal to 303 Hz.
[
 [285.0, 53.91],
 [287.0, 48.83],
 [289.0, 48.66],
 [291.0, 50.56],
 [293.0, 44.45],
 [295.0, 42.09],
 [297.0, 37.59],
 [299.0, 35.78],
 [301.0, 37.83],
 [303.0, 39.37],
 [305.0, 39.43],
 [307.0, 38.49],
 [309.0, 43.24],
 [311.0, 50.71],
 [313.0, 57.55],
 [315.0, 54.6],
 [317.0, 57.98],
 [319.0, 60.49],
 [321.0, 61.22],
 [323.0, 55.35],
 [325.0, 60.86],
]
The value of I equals 39.37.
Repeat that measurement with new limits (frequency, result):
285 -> 53.91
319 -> 60.49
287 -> 48.83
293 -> 44.45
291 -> 50.56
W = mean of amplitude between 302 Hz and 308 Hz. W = 39.1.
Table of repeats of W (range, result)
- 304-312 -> 43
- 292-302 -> 39.5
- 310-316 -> 54.3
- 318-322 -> 60.9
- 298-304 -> 37.7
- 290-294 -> 47.5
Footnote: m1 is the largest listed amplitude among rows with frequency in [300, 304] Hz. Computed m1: 39.37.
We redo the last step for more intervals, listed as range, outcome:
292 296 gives 44.45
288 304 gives 50.56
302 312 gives 50.71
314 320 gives 60.49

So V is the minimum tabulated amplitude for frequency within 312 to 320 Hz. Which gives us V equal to 54.6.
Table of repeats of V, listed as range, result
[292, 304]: 35.78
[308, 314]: 43.24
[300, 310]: 37.83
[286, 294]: 44.45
